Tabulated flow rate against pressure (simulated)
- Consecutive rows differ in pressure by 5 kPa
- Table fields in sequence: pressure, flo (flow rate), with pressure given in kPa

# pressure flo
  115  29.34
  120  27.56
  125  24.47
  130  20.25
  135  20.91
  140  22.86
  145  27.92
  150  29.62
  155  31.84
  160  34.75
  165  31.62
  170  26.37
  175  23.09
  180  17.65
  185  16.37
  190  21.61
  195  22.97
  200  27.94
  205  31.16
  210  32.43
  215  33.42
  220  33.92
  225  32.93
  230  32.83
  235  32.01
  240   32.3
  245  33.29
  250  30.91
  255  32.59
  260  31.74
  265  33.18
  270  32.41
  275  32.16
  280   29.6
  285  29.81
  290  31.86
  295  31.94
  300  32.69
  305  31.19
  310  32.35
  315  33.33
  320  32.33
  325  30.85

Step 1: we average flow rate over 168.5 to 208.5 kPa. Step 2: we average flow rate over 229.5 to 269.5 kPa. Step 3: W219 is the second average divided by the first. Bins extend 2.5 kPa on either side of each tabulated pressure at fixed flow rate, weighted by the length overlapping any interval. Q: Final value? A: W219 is 1.37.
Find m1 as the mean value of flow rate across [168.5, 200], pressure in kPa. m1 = 21.7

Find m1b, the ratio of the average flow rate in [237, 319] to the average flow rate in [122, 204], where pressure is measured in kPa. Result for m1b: 1.27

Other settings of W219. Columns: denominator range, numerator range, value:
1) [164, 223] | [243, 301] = 1.20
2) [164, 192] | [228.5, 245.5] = 1.46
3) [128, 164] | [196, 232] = 1.17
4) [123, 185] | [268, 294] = 1.22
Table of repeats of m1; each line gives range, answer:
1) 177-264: 29.2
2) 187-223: 28.9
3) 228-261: 32.3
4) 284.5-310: 31.7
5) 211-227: 33.3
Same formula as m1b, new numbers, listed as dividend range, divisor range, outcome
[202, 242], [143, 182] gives 1.16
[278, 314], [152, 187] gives 1.20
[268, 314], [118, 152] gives 1.28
